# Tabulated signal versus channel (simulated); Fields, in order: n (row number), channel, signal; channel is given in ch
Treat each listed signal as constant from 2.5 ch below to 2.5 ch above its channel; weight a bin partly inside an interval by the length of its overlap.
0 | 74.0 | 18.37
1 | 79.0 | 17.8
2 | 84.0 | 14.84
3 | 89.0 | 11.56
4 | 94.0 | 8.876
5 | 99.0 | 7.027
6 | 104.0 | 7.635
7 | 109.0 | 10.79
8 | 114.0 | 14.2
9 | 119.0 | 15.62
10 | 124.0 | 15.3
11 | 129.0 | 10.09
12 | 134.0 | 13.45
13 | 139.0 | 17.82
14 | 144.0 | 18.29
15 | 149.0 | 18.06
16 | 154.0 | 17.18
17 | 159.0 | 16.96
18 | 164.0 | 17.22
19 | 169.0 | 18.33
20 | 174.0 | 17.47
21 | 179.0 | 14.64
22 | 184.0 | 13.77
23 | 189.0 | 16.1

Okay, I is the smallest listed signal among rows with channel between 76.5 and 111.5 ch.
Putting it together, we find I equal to 7.027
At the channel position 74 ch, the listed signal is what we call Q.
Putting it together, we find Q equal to 18.37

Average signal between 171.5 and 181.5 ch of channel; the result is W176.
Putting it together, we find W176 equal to 16.1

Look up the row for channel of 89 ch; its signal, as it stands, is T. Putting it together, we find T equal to 11.56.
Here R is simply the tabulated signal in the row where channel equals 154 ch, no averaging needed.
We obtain 17.18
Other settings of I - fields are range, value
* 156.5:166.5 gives 16.96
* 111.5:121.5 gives 14.2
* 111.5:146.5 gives 10.09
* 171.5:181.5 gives 14.64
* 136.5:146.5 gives 17.82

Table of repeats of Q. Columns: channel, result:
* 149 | 18.06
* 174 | 17.47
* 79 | 17.8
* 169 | 18.33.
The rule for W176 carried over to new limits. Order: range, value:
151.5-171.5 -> 17.4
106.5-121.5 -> 13.5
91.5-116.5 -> 9.71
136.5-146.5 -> 18.1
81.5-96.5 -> 11.8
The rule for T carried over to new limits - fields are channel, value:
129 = 10.09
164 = 17.22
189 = 16.1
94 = 8.876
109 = 10.79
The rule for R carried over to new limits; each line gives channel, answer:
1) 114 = 14.2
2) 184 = 13.77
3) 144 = 18.29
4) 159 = 16.96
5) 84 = 14.84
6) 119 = 15.62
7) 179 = 14.64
